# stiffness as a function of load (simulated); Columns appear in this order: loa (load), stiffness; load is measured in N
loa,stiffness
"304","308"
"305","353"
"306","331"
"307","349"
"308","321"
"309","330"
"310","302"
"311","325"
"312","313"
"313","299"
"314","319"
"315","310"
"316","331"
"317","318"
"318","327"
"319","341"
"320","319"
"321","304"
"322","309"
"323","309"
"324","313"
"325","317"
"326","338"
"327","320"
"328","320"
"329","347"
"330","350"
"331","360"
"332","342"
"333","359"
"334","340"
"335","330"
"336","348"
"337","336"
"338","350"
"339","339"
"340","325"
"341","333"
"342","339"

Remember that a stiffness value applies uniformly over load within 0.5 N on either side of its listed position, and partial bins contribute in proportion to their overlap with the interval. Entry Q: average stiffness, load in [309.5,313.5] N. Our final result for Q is 310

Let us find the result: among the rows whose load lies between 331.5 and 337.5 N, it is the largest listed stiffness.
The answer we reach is 359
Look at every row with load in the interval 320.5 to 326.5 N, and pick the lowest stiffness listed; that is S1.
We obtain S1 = 304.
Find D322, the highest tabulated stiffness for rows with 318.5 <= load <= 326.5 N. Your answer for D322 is 341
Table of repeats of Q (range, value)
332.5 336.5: 344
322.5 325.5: 313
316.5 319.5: 329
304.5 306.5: 342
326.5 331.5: 339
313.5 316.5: 320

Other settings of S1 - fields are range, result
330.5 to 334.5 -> 340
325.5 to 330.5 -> 320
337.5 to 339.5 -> 339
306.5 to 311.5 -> 302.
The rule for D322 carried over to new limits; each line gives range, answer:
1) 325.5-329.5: 347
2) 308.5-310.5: 330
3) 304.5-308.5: 353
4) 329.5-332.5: 360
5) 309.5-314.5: 325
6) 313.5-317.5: 331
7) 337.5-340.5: 350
